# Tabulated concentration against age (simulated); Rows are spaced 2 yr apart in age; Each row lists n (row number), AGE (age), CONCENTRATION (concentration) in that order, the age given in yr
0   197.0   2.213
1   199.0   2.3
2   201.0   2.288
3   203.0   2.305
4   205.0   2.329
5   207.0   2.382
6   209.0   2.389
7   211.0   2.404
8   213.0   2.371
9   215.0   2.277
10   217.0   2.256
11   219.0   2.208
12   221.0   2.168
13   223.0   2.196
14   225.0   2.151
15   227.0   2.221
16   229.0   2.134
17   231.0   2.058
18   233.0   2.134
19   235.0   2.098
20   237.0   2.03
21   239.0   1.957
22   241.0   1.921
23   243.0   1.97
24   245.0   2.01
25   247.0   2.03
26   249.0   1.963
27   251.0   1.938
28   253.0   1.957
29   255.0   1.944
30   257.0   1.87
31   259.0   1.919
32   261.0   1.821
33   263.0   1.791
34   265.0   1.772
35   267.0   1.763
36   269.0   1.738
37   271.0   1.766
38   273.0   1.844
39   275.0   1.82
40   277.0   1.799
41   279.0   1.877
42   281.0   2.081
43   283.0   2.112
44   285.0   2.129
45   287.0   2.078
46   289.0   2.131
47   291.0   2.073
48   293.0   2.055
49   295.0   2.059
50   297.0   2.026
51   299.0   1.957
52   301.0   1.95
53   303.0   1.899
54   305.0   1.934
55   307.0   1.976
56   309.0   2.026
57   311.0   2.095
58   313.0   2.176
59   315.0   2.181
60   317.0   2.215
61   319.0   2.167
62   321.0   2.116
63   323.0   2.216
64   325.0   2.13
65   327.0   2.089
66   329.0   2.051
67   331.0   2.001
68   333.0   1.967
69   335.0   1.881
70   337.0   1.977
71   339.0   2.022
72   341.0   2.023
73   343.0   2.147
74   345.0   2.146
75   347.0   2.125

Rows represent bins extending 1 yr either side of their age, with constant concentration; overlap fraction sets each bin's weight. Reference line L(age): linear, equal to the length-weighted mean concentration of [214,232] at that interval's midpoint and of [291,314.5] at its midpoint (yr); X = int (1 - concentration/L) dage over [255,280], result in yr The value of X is 3.26 yr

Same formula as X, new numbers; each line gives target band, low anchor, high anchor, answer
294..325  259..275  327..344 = -2.2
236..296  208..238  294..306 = 3.8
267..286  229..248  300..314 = 1.1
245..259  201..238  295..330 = 1.4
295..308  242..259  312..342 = 0.5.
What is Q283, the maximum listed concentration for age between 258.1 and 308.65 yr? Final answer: 2.131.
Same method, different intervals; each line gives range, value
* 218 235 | 2.221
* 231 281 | 2.134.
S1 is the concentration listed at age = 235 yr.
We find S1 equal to 2.098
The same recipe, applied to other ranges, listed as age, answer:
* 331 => 2.001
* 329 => 2.051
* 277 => 1.799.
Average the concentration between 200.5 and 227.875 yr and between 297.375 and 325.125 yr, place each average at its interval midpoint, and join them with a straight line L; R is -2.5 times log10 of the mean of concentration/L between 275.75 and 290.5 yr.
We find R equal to 0.05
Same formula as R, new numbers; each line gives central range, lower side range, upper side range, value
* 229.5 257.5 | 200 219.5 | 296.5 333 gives 0.13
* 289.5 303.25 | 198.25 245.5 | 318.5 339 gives 0.04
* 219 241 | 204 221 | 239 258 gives 0.02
